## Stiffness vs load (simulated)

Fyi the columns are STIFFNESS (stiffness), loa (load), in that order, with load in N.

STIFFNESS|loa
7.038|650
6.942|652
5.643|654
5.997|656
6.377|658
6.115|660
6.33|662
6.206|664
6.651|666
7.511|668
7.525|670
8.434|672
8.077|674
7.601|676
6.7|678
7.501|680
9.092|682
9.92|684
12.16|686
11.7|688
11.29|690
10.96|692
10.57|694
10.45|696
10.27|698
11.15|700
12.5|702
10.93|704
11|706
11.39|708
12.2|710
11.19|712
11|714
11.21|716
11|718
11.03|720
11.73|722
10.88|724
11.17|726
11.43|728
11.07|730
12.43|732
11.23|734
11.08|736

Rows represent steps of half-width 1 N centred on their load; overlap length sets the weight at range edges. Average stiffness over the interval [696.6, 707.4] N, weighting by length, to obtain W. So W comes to 11.2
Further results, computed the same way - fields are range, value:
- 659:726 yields 9.79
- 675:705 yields 10.2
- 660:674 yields 7.11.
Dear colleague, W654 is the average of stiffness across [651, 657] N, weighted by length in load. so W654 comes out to 6.19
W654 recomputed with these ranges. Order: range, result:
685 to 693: 11.5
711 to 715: 11.1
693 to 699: 10.4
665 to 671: 7.23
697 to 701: 10.7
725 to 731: 11.2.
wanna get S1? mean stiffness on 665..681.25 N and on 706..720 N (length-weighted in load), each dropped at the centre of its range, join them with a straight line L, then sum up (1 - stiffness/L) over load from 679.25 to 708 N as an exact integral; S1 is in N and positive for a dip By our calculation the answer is -3.9 N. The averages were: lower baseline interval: 7.52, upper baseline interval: 11.3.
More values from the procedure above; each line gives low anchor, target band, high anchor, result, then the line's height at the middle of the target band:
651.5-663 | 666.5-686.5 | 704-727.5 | -1.1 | 7.86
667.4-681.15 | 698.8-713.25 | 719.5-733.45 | -2.2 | 9.93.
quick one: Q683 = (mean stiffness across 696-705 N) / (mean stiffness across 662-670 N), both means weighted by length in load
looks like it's 1.6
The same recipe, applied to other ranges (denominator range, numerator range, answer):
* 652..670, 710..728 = 1.74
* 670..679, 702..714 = 1.49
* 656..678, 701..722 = 1.62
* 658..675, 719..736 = 1.61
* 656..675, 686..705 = 1.60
